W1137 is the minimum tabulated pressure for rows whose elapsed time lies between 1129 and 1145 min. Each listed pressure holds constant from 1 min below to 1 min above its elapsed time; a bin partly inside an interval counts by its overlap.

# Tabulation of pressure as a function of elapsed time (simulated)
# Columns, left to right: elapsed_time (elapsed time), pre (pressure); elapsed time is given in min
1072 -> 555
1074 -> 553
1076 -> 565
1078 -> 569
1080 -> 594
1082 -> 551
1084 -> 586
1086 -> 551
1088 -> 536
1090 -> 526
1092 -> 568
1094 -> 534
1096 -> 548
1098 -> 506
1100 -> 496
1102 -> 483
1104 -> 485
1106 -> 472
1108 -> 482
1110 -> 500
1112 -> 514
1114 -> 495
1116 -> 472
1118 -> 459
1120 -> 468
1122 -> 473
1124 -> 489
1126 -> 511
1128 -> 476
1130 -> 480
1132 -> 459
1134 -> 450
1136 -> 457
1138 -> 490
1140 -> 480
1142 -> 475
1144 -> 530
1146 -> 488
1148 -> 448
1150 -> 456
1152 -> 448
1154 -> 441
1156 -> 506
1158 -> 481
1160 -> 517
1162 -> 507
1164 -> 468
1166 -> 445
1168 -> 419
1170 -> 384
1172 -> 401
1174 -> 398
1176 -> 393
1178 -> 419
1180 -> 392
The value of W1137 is 450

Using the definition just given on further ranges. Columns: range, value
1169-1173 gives 384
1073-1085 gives 551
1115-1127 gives 459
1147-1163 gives 441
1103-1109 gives 472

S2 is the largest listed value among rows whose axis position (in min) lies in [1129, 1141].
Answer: 490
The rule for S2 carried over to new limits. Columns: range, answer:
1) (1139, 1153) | 530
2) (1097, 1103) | 506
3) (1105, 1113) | 514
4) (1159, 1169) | 517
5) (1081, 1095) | 586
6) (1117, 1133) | 511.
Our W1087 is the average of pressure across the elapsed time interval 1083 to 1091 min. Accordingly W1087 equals 550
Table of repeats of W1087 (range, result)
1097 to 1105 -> 492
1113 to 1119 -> 475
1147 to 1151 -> 452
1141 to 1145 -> 502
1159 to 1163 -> 512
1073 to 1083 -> 566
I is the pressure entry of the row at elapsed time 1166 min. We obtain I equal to 445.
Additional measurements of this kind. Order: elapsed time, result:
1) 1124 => 489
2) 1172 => 401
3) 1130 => 480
